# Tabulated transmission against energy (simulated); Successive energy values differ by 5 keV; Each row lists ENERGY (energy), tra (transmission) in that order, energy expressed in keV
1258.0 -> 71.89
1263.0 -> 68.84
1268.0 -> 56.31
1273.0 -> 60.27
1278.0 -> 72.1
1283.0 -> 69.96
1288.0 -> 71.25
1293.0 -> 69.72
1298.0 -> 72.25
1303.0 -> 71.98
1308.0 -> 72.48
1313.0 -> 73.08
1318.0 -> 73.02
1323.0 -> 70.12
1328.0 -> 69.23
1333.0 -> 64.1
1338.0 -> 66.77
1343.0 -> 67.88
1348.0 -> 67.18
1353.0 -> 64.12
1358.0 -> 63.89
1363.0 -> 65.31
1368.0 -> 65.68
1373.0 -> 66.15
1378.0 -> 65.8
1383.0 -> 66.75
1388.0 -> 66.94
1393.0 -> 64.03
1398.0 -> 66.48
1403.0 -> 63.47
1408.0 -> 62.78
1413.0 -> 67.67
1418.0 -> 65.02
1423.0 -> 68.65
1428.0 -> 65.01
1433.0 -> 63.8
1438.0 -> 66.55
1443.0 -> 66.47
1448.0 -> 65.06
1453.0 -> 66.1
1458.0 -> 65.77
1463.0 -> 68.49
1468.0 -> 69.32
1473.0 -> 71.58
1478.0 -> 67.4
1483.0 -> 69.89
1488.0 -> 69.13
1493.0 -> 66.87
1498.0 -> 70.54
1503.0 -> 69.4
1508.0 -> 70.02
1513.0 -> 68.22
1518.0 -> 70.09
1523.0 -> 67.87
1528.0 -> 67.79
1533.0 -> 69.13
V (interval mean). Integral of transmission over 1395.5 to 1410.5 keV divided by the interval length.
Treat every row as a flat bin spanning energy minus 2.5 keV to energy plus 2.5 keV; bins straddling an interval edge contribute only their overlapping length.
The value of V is 64.2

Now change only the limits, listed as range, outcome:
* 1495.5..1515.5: 69.5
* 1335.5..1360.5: 66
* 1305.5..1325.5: 72.2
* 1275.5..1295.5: 70.8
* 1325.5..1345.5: 67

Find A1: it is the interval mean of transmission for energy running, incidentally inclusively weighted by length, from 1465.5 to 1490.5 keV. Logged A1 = 69.5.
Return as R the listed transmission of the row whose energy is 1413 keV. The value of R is 67.67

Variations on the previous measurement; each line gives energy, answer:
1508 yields 70.02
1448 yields 65.06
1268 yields 56.31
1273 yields 60.27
